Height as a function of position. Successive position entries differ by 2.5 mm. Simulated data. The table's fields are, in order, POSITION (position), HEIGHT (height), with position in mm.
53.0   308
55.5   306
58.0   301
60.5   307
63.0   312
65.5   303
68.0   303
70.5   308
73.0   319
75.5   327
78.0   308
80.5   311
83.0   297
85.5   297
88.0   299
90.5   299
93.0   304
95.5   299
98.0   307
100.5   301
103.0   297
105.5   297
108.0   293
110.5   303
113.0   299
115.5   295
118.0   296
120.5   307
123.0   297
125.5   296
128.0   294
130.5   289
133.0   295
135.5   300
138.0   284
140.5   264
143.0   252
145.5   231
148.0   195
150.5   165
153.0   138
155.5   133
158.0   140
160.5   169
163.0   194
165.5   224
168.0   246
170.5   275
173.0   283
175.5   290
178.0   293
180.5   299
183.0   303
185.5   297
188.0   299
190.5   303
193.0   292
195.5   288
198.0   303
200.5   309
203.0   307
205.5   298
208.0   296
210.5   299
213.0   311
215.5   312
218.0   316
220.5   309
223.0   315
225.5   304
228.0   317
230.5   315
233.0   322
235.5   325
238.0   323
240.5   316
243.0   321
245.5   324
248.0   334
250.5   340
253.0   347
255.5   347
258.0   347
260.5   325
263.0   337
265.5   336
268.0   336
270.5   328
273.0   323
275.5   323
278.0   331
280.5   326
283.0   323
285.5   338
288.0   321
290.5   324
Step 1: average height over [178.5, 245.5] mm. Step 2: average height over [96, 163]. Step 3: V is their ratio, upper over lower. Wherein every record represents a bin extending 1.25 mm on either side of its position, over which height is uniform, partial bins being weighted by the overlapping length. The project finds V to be 1.2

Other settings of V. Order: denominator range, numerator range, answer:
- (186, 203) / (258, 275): 1.11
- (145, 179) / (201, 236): 1.47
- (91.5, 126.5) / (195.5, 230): 1.02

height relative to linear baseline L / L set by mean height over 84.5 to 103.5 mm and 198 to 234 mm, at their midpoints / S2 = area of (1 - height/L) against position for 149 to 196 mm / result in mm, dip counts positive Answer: 9.7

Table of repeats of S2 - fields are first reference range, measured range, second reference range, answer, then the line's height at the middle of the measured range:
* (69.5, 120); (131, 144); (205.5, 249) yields 1.12 mm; 307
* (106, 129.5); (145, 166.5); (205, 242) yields 9.14 mm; 303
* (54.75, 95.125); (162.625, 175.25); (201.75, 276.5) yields 2.55 mm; 315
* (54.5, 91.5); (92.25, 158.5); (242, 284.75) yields 9.83 mm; 314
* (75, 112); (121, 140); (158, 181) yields -1.29 mm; 274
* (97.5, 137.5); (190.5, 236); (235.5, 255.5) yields 2.08 mm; 322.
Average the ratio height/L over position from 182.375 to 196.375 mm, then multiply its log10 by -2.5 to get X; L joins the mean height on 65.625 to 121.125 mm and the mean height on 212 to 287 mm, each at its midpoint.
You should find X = 0.071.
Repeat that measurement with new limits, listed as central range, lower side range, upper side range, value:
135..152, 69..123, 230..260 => 0.294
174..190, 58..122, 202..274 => 0.064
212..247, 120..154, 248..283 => -0.014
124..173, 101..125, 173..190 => 0.267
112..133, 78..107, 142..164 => -0.231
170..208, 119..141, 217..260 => 0.050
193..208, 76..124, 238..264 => 0.079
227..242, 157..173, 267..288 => -0.126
